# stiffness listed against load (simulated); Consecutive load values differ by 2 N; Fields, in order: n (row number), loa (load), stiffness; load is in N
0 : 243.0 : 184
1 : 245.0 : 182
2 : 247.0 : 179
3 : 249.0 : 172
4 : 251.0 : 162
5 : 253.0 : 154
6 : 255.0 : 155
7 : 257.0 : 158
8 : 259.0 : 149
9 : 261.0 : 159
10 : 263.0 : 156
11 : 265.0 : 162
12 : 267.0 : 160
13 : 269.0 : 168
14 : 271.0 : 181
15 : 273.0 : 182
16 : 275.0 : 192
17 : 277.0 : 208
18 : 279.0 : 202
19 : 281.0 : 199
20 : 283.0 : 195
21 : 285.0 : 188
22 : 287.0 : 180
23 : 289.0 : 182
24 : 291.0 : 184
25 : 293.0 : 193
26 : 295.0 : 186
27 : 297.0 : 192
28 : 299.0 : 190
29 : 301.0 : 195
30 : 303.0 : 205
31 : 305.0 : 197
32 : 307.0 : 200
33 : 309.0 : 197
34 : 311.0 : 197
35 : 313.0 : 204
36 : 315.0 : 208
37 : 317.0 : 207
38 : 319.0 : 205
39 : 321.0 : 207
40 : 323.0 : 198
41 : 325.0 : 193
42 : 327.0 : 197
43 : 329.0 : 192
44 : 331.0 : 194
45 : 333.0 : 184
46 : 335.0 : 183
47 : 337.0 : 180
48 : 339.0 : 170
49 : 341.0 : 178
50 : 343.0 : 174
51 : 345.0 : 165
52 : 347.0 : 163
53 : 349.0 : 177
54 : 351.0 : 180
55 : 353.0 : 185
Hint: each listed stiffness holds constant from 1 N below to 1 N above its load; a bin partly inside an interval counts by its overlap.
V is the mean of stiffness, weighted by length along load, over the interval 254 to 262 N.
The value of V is 155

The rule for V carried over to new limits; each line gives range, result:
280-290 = 189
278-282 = 200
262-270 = 162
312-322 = 206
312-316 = 206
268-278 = 186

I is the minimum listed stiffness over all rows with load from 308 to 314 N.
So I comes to 197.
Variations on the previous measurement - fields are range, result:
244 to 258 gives 154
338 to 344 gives 170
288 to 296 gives 182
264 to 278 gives 160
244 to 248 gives 179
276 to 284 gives 195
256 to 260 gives 149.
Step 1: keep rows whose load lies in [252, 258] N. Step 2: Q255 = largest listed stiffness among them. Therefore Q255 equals 158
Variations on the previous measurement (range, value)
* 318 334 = 207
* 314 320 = 208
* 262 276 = 192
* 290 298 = 193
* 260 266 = 162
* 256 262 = 159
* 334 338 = 183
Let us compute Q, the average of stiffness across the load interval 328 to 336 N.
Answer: 188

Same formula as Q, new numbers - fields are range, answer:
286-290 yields 181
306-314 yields 200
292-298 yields 190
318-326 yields 201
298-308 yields 197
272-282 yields 197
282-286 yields 192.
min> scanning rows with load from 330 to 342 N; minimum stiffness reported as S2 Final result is 170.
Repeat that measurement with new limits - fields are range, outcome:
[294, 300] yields 186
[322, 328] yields 193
